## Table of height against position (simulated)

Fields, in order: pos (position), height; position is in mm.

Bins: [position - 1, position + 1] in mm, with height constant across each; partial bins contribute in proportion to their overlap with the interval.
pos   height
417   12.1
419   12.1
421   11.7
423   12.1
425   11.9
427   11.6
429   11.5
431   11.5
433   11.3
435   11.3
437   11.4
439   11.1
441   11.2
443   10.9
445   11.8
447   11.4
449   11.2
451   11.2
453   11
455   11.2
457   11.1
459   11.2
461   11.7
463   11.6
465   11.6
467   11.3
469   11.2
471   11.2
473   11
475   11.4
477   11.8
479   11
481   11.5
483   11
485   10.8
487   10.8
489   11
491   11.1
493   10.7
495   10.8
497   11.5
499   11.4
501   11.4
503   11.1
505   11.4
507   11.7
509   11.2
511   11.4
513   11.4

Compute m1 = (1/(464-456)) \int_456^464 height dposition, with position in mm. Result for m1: 11.4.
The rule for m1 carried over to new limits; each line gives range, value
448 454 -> 11.1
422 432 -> 11.7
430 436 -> 11.4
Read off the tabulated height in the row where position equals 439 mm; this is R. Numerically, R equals 11.1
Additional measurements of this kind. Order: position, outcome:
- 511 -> 11.4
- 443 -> 10.9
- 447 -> 11.4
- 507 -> 11.7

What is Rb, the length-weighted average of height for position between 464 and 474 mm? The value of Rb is 11.3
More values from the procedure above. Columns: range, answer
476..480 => 11.4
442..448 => 11.4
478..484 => 11.2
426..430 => 11.6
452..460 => 11.1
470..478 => 11.4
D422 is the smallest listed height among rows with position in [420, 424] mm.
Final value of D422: 11.7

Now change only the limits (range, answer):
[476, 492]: 10.8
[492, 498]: 10.7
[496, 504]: 11.1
